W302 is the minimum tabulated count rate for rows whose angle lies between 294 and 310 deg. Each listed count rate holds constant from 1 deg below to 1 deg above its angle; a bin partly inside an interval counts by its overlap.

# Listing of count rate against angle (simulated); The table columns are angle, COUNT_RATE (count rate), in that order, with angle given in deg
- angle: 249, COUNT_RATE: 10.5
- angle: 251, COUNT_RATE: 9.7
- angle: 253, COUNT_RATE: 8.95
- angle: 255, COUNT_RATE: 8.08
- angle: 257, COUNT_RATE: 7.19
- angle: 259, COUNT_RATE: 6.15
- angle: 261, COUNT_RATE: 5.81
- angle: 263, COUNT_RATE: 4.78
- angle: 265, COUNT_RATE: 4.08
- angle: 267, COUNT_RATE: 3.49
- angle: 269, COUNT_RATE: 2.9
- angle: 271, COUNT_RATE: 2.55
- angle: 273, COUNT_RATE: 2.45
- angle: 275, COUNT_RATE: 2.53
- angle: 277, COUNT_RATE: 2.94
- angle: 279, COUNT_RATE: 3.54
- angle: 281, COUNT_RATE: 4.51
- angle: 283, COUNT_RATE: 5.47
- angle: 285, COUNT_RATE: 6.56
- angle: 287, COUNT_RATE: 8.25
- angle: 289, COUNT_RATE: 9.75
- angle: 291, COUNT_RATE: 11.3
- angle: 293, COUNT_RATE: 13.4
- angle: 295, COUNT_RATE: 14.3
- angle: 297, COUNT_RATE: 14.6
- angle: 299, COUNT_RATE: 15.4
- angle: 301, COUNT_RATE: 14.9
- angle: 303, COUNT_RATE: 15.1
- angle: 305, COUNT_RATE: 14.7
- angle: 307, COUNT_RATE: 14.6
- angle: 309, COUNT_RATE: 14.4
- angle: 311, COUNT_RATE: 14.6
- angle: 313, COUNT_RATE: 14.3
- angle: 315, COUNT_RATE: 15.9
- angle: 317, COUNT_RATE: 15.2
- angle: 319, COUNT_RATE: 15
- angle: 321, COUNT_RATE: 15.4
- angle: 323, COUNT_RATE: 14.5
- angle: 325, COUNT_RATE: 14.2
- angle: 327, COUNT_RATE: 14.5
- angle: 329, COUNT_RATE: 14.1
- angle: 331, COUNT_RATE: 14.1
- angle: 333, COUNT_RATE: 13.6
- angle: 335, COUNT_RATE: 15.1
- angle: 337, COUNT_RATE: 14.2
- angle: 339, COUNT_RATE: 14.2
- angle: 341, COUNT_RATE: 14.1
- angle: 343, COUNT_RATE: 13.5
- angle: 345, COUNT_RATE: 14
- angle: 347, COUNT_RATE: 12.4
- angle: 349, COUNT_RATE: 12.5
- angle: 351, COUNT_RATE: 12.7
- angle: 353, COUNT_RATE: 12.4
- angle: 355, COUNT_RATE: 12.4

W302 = 14.3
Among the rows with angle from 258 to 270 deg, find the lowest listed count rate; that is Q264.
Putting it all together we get 2.9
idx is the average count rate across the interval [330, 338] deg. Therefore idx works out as 14.2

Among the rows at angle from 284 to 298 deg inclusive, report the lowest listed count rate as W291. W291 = 6.56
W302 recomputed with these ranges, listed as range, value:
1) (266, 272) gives 2.55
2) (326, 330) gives 14.1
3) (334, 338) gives 14.2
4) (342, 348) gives 12.4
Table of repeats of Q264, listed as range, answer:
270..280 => 2.45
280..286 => 4.51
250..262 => 5.81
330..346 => 13.5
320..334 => 13.6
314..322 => 15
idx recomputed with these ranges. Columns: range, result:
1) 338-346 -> 13.9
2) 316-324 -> 15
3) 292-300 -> 14.4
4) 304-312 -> 14.6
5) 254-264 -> 6.4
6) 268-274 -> 2.63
